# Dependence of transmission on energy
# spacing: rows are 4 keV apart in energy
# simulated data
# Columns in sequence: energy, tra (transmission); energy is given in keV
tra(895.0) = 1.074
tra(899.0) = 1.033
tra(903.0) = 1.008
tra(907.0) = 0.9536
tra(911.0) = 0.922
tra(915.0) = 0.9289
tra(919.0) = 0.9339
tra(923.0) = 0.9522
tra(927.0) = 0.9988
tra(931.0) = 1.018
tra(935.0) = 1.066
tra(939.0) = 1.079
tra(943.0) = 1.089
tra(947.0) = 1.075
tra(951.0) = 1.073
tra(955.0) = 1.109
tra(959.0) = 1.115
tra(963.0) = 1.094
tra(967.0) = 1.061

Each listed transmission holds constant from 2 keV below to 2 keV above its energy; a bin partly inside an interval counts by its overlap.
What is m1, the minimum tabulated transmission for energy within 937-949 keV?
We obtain 1.075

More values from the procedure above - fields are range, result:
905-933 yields 0.922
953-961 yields 1.109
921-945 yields 0.9522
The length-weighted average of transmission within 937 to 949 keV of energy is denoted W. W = 1.08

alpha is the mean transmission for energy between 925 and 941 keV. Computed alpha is 1.04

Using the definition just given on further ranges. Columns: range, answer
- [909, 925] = 0.934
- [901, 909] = 0.981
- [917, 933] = 0.976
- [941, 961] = 1.09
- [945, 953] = 1.07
